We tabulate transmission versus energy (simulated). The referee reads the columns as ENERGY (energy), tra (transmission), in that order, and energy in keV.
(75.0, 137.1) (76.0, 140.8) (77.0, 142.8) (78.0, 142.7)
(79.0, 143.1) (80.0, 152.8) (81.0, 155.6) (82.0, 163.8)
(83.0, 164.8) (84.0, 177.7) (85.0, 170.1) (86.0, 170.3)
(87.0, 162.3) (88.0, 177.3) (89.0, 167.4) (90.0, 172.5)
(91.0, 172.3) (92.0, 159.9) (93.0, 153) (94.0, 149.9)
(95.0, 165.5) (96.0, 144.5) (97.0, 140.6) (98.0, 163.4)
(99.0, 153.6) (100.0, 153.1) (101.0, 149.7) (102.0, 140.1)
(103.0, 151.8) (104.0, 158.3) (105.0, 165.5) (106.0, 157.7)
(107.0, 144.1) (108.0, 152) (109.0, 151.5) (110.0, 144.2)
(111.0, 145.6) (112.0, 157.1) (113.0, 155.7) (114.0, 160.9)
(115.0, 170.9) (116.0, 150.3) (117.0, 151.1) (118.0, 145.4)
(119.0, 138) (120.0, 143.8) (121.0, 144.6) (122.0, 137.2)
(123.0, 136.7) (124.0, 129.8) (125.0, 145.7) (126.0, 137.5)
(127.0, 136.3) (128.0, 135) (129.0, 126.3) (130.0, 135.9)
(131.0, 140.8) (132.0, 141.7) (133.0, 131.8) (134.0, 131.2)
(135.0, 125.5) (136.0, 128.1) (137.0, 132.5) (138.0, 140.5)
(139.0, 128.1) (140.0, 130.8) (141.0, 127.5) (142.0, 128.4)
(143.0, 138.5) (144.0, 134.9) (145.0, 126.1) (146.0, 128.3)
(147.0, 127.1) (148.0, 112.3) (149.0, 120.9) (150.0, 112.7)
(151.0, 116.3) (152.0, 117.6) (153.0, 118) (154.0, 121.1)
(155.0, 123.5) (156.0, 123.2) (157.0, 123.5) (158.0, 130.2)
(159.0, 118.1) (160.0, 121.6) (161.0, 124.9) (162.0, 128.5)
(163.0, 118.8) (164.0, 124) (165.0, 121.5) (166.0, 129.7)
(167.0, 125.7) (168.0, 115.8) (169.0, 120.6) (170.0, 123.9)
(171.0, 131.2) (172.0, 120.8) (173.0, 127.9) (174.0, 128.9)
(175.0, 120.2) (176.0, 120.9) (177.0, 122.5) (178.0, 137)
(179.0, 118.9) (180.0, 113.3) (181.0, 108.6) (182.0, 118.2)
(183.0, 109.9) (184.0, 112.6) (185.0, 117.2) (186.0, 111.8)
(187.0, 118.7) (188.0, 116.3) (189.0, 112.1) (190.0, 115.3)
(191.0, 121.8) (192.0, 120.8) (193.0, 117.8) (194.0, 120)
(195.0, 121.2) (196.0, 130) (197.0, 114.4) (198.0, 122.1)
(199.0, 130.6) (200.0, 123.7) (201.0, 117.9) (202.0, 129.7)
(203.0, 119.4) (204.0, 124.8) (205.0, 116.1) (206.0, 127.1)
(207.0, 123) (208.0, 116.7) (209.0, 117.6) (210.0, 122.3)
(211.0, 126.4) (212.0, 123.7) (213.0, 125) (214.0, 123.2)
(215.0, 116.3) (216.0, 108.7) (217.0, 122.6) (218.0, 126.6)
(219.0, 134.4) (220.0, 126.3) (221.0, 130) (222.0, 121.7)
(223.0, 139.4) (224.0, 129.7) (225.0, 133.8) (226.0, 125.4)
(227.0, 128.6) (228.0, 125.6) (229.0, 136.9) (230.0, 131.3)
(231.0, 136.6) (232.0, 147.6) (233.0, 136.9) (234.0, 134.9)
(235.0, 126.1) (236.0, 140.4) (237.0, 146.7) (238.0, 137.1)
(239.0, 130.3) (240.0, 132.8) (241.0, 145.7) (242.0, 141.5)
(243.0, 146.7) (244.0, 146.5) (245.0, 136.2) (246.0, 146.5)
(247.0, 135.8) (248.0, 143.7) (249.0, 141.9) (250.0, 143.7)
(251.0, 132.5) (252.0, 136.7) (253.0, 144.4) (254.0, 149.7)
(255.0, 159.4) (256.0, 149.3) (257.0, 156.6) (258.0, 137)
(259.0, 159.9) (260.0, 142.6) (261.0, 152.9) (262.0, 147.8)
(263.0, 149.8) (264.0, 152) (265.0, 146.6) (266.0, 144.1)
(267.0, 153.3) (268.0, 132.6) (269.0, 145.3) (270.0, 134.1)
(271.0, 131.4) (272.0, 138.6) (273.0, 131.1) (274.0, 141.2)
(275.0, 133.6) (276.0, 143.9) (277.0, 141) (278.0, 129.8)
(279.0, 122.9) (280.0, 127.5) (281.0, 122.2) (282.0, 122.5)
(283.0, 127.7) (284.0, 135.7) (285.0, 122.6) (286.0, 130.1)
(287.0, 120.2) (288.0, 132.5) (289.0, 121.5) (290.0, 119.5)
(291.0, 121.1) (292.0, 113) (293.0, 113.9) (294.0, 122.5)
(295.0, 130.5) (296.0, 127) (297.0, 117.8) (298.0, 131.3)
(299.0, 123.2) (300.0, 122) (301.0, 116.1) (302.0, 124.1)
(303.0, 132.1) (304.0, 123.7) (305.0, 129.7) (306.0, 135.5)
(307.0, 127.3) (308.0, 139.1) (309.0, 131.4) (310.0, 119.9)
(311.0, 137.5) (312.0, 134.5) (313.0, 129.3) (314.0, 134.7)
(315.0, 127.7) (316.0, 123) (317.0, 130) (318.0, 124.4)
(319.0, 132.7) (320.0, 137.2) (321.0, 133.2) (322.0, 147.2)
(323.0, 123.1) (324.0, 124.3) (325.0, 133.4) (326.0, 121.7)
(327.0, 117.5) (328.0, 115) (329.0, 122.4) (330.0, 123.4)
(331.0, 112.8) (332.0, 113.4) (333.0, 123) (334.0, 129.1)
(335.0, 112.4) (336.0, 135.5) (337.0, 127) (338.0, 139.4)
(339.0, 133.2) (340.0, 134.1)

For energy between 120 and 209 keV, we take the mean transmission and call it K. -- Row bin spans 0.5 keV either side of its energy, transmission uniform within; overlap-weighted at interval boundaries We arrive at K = 125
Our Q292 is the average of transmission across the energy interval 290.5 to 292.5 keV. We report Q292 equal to 117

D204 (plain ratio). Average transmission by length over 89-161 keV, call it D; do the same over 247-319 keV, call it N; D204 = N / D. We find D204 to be 1.0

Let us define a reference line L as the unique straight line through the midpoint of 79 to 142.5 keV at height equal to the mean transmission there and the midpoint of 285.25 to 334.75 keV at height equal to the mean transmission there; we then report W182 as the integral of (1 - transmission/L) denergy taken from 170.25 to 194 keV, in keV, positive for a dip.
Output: 3.60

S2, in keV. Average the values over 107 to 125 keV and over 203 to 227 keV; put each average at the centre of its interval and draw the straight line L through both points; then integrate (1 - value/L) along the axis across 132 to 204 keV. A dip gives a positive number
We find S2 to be 6.6 keV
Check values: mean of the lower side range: 148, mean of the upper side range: 124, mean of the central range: 123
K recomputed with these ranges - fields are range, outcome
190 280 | 134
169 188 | 120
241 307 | 135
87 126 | 153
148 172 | 122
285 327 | 127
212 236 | 129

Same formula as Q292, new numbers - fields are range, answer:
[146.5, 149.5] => 120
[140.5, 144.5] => 132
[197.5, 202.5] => 125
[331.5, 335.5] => 119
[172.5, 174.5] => 128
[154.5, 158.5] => 125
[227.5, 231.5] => 133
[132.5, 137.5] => 130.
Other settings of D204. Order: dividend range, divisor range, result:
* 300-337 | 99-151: 0.91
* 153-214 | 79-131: 0.80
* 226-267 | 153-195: 1.17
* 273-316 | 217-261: 0.92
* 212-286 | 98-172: 1.01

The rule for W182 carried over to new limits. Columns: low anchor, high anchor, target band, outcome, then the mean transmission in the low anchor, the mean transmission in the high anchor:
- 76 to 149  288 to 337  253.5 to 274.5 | -2.3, 147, 126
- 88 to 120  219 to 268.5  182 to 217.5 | 6.1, 155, 140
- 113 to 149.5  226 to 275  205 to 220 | 1.9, 136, 141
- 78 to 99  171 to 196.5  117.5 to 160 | 2.7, 161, 120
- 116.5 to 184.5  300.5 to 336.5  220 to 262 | -4.0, 127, 127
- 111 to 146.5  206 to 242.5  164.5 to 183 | 1.7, 139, 130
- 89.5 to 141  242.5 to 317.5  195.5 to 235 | 3.6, 146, 134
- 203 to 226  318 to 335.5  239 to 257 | -2.7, 124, 125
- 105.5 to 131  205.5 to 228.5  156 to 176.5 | 1.7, 145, 125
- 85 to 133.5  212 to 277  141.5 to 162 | 3.2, 151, 138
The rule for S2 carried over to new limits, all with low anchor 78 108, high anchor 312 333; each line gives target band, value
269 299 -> 0.9 keV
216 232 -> 1.2 keV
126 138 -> 1.5 keV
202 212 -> 1.4 keV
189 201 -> 1.9 keV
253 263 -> -1.1 keV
